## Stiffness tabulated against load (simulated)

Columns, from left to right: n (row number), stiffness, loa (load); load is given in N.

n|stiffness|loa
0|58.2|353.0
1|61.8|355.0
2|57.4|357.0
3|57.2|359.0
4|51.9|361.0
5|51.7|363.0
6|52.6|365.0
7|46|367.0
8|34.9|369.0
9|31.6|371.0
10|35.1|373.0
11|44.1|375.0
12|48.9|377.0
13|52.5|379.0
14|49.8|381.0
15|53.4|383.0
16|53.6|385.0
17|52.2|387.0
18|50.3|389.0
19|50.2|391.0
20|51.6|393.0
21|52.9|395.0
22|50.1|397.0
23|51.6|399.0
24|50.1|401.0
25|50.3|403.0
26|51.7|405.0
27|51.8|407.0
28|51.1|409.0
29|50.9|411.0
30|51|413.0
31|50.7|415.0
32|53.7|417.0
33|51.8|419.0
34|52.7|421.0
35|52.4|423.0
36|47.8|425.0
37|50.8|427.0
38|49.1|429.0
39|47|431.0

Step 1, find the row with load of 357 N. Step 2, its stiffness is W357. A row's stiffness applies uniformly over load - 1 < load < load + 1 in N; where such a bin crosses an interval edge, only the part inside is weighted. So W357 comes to 57.4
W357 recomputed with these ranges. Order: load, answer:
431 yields 47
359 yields 57.2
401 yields 50.1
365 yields 52.6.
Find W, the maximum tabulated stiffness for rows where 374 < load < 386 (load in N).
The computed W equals 53.6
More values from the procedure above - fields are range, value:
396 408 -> 51.8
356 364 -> 57.4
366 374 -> 46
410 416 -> 51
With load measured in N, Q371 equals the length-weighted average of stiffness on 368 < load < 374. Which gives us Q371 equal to 33.9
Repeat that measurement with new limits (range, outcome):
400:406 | 50.7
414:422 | 52.2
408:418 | 51.5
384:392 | 51.6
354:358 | 59.6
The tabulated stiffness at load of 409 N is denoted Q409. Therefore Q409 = 51.1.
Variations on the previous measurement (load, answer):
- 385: 53.6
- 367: 46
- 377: 48.9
